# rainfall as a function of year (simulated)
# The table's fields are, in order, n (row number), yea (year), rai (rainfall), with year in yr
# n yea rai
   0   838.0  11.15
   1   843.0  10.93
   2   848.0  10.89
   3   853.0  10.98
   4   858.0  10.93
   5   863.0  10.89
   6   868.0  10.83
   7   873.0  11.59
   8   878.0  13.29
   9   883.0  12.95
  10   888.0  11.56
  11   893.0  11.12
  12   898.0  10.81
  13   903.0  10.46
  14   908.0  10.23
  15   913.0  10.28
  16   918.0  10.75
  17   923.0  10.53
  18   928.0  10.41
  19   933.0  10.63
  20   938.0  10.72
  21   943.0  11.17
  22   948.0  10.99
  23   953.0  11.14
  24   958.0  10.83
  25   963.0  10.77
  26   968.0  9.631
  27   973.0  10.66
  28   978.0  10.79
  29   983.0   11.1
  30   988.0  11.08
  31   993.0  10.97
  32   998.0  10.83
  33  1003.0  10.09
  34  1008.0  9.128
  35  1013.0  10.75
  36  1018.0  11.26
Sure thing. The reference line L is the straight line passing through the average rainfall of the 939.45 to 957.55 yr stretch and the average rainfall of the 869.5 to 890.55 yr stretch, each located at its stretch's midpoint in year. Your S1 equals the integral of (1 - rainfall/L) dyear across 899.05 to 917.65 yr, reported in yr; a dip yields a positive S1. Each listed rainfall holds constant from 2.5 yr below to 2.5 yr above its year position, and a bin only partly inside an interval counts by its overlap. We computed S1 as 2.14 yr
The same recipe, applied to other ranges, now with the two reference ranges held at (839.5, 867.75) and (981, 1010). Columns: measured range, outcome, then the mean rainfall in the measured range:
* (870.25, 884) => -2.13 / 12.5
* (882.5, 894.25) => -1.02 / 11.8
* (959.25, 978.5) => 0.30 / 10.5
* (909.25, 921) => 0.30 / 10.5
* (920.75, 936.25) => 0.28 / 10.5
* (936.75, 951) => -0.40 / 11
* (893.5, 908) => 0.22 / 10.6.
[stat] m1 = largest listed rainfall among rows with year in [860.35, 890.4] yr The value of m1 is 13.29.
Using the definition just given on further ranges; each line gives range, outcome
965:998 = 11.1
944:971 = 11.14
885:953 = 11.56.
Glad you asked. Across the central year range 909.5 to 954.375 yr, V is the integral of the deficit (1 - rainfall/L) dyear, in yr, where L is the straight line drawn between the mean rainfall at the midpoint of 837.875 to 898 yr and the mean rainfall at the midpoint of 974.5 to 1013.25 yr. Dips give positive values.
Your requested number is 1.1 yr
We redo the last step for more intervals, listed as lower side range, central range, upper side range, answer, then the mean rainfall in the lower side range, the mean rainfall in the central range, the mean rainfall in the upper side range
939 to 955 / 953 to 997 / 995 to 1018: -0.17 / 11.1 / 10.8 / 10.3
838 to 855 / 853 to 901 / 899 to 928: -3.47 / 11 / 11.5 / 10.5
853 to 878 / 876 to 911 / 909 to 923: -1.92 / 11.3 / 11.4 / 10.5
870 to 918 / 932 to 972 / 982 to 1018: 0.69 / 11.3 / 10.7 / 10.6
